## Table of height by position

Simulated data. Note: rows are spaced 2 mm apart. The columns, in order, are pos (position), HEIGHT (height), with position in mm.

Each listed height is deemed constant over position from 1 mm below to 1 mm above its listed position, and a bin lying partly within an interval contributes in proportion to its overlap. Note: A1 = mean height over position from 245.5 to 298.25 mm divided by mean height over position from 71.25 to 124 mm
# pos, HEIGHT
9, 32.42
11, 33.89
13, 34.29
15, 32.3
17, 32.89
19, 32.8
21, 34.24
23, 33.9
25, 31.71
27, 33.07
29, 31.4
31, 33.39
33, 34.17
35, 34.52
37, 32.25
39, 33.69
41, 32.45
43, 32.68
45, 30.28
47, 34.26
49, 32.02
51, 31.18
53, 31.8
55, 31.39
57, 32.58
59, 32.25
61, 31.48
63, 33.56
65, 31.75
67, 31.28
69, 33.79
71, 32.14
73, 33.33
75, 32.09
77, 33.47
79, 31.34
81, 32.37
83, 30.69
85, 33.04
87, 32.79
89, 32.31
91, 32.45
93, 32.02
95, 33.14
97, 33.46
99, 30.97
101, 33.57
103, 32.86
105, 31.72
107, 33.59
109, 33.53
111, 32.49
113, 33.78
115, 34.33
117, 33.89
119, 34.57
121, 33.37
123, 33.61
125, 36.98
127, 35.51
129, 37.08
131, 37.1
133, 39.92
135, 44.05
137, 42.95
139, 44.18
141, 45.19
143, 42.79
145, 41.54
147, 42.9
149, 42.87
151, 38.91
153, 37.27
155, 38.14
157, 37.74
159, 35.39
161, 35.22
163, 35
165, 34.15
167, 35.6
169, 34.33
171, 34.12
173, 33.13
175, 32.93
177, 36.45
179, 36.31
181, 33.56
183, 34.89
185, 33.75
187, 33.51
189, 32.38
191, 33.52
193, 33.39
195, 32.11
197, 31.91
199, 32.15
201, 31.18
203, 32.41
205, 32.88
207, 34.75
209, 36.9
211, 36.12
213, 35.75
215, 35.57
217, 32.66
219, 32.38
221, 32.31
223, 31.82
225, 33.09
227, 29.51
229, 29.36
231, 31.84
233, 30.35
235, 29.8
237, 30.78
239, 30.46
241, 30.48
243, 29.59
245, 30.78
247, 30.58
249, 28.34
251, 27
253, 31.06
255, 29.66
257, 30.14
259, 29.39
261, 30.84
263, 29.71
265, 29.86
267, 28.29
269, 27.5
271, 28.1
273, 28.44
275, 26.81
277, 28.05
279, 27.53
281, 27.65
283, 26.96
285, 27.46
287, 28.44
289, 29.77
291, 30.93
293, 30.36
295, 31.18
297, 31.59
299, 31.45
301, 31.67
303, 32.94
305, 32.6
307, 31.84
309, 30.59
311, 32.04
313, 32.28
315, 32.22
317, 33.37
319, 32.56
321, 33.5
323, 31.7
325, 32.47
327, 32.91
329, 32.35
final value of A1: 0.9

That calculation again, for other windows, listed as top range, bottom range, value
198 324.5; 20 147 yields 0.90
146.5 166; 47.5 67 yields 1.18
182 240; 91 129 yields 0.97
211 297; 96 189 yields 0.83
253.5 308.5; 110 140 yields 0.80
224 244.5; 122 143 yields 0.77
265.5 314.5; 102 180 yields 0.81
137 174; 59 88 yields 1.19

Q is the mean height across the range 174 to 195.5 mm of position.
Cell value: 33.9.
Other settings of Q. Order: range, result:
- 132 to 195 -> 37.2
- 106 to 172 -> 37.3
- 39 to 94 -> 32.3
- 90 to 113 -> 32.8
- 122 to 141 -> 39.4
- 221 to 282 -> 29.6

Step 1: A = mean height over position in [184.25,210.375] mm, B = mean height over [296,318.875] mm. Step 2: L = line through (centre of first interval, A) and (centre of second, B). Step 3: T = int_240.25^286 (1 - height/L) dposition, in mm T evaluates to 5.1 mm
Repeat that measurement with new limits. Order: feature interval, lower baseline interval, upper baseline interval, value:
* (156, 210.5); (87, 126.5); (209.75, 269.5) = -3.7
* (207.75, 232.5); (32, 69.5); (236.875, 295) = -2.7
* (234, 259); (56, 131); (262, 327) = 0.9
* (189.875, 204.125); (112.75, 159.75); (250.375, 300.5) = 0.9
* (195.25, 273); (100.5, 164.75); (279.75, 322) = 5.4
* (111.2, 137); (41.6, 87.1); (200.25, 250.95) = -3.4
